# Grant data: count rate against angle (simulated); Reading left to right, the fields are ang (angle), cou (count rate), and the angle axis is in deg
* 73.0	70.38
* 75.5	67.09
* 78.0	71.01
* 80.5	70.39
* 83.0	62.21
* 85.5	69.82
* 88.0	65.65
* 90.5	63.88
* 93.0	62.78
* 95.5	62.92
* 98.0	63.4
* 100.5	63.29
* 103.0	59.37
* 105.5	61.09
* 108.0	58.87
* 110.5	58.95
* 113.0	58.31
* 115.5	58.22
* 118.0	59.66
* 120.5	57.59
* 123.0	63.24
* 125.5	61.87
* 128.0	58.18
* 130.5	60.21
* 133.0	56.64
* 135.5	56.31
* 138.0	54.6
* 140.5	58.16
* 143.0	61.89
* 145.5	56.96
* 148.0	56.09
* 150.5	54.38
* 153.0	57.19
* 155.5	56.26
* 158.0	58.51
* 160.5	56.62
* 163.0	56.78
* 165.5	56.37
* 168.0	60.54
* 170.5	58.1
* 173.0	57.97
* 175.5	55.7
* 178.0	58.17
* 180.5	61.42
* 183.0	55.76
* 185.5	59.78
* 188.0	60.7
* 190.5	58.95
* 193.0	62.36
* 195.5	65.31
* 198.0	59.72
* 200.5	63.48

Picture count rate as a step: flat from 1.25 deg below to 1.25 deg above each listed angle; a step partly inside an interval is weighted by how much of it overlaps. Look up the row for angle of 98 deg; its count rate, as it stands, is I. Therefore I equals 63.4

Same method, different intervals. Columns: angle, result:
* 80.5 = 70.39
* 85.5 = 69.82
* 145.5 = 56.96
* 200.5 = 63.48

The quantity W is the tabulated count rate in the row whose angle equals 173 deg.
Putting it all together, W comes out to 57.97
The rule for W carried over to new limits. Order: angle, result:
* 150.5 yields 54.38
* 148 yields 56.09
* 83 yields 62.21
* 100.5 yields 63.29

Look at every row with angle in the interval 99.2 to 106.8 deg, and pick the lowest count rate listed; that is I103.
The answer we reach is 59.37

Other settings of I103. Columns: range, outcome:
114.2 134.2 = 56.64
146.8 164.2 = 54.38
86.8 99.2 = 62.78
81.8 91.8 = 62.21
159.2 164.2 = 56.62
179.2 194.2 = 55.76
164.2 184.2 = 55.7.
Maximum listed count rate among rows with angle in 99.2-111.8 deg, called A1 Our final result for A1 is 63.29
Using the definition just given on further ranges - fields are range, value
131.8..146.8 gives 61.89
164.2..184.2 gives 61.42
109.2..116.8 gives 58.95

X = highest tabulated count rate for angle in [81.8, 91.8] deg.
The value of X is 69.82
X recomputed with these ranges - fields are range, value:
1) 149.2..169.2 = 60.54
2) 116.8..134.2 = 63.24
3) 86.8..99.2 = 65.65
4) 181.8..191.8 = 60.7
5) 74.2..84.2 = 71.01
